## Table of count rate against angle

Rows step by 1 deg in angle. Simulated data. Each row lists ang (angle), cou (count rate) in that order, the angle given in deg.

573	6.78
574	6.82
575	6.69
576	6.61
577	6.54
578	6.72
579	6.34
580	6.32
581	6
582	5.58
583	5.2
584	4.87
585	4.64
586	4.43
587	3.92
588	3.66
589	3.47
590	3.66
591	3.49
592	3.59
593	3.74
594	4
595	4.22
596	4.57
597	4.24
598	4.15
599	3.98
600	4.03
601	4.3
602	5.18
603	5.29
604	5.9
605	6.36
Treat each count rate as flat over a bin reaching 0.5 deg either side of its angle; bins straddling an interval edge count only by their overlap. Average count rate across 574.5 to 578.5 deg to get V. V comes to 6.64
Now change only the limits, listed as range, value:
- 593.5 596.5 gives 4.26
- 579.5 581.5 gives 6.16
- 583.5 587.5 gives 4.46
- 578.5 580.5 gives 6.33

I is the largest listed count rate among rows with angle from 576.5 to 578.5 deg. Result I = 6.72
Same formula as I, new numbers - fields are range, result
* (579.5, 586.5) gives 6.32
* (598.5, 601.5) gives 4.3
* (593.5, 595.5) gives 4.22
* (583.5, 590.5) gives 4.87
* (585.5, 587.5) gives 4.43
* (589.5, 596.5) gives 4.57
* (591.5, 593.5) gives 3.74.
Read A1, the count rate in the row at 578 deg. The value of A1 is 6.72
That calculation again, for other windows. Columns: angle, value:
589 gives 3.47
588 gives 3.66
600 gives 4.03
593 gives 3.74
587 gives 3.92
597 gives 4.24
